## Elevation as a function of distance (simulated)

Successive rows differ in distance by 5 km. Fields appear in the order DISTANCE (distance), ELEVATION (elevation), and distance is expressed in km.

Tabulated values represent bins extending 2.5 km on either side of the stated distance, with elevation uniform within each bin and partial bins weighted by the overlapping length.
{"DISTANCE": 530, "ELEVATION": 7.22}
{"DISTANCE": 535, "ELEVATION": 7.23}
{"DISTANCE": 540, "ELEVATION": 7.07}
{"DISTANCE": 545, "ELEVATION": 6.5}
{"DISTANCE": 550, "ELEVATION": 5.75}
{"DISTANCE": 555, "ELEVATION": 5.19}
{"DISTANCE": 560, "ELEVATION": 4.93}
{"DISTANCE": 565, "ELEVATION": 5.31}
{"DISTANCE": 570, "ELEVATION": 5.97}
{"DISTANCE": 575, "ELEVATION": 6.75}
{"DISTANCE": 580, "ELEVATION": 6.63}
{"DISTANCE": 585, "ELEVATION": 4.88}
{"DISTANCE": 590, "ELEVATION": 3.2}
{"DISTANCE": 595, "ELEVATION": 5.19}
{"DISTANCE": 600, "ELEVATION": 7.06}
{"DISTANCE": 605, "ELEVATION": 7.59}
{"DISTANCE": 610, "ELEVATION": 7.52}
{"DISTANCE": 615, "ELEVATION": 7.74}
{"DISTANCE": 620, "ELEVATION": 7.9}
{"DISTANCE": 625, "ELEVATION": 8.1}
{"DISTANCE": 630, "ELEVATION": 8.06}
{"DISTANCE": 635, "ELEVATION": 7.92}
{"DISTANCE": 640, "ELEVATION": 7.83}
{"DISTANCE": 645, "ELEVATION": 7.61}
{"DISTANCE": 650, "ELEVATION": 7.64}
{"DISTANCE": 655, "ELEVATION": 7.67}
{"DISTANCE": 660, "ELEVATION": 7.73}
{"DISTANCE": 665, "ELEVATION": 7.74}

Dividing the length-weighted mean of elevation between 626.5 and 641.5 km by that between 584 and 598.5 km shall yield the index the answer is 1.75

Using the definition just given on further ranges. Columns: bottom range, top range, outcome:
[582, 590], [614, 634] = 1.78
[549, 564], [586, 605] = 1.04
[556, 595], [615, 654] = 1.46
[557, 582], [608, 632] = 1.34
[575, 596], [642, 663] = 1.48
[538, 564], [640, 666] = 1.32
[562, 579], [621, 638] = 1.33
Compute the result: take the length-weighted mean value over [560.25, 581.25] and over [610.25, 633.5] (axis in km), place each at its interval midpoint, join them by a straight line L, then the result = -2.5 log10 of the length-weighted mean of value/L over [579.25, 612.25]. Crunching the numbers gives 0.17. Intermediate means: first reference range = 6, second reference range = 7.91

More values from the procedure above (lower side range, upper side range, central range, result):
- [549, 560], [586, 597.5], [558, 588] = -0.193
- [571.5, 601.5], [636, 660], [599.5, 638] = -0.164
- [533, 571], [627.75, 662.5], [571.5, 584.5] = 0.020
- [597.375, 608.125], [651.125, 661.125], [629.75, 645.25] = -0.043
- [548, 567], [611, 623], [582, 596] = 0.436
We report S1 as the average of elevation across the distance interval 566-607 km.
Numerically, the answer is 5.87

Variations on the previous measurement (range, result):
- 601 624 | 7.67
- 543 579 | 5.8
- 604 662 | 7.78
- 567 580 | 6.37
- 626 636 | 8.02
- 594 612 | 6.96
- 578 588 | 5.58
